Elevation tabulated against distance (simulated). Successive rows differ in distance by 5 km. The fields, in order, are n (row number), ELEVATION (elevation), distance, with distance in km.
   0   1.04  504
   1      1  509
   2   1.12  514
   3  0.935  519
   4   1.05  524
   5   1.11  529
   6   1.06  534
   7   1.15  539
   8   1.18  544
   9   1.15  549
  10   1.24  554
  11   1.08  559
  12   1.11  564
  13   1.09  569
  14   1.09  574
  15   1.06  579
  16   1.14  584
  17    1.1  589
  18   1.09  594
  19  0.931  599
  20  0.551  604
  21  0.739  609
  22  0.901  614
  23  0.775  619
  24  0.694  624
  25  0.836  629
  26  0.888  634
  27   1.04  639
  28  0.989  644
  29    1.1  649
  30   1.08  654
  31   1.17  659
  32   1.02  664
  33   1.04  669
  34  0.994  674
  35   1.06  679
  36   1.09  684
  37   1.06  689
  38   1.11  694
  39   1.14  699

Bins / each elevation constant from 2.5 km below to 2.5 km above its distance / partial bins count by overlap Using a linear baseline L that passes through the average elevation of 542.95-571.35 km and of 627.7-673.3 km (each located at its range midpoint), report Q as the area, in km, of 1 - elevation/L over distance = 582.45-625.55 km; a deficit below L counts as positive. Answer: 8.1 km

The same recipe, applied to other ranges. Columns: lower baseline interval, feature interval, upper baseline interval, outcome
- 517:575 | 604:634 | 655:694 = 8.5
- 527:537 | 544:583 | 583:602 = -2.1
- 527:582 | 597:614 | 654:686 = 5.2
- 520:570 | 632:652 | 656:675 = 1.2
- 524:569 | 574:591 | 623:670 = -0.3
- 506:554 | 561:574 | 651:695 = -0.1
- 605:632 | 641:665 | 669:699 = -3.7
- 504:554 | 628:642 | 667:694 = 1.7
